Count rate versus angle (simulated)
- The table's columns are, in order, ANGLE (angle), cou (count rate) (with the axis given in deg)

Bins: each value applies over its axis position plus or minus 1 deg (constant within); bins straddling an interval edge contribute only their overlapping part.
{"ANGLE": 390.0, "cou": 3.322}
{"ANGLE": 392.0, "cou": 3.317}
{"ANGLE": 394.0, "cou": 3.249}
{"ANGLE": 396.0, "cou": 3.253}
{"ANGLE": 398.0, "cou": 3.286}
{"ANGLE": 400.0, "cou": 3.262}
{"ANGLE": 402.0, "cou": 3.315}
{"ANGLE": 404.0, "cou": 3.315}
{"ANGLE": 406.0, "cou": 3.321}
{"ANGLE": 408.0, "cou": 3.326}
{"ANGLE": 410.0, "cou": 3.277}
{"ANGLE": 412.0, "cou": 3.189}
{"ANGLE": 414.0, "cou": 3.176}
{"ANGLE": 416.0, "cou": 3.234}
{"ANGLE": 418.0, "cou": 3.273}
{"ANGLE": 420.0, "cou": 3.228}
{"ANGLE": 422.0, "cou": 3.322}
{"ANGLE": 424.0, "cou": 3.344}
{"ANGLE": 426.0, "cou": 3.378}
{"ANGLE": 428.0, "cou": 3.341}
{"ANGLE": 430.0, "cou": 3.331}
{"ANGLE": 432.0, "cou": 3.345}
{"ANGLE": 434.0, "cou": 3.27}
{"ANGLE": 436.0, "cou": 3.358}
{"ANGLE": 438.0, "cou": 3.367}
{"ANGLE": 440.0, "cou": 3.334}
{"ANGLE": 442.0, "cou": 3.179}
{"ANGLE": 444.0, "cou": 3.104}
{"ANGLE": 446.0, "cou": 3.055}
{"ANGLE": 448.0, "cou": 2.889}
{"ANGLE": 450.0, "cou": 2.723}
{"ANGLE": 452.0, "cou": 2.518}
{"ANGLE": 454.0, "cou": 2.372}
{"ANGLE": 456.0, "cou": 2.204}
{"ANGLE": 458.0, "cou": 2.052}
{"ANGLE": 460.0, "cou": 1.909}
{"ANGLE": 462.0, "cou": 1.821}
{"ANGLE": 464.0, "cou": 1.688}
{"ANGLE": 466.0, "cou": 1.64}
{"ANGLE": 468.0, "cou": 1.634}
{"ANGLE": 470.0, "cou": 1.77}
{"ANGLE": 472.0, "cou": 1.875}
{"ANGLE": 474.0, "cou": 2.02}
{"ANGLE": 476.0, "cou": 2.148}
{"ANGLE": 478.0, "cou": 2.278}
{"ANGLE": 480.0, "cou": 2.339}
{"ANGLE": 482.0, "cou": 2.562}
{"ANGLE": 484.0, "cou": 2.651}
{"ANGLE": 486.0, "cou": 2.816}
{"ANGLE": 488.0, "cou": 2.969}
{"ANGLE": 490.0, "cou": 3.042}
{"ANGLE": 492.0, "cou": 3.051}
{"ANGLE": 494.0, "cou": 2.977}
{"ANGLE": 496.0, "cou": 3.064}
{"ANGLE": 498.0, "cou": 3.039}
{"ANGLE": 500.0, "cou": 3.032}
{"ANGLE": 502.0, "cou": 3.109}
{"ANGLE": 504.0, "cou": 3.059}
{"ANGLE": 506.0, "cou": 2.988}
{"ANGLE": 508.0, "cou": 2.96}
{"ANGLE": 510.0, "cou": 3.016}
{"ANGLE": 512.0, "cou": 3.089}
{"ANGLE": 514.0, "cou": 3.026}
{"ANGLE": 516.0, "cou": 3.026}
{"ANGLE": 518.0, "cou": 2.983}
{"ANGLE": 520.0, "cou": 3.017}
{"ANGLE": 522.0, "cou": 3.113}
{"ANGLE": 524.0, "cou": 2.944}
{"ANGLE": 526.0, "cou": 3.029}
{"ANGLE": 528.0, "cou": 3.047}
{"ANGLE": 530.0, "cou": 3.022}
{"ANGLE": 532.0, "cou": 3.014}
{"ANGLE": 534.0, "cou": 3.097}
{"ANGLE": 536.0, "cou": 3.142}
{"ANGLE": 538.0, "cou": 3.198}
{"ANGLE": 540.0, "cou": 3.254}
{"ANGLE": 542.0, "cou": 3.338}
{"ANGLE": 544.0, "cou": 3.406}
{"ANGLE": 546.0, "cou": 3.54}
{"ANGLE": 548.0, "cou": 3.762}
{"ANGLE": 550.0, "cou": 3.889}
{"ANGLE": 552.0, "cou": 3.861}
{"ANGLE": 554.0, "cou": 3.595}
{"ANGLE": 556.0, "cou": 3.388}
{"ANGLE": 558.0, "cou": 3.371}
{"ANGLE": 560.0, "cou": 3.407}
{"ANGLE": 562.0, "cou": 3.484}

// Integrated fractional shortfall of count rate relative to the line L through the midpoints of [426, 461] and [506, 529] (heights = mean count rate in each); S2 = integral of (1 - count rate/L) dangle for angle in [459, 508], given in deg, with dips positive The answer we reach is 8.0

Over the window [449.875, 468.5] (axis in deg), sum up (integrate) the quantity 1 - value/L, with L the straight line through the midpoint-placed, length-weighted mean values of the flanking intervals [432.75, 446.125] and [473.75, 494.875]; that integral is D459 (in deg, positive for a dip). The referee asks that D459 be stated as 6.0 deg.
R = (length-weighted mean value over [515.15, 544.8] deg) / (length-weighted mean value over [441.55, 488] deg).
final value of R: 1.34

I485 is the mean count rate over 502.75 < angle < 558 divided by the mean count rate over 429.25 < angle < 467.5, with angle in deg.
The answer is 1.20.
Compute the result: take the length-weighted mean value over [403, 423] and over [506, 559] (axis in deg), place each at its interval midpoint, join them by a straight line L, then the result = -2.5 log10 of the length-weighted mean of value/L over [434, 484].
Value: 0.32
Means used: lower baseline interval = 3.27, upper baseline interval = 3.23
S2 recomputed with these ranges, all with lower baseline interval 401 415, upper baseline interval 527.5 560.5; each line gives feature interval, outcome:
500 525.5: 2.48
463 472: 4.38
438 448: 0.43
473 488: 4.01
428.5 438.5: -0.12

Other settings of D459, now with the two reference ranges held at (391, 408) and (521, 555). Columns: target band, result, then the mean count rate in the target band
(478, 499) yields 3.0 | 2.82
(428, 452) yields 1.0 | 3.16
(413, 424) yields 0.1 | 3.26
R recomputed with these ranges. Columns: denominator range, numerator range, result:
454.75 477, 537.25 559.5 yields 1.85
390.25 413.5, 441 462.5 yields 0.78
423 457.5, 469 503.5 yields 0.86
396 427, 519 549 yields 0.97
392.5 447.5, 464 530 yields 0.83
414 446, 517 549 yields 0.97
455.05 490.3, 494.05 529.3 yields 1.39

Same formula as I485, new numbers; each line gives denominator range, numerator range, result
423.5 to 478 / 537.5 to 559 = 1.35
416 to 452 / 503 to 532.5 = 0.94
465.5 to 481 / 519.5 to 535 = 1.54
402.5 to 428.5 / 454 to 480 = 0.59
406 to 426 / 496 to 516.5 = 0.93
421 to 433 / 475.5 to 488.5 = 0.76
